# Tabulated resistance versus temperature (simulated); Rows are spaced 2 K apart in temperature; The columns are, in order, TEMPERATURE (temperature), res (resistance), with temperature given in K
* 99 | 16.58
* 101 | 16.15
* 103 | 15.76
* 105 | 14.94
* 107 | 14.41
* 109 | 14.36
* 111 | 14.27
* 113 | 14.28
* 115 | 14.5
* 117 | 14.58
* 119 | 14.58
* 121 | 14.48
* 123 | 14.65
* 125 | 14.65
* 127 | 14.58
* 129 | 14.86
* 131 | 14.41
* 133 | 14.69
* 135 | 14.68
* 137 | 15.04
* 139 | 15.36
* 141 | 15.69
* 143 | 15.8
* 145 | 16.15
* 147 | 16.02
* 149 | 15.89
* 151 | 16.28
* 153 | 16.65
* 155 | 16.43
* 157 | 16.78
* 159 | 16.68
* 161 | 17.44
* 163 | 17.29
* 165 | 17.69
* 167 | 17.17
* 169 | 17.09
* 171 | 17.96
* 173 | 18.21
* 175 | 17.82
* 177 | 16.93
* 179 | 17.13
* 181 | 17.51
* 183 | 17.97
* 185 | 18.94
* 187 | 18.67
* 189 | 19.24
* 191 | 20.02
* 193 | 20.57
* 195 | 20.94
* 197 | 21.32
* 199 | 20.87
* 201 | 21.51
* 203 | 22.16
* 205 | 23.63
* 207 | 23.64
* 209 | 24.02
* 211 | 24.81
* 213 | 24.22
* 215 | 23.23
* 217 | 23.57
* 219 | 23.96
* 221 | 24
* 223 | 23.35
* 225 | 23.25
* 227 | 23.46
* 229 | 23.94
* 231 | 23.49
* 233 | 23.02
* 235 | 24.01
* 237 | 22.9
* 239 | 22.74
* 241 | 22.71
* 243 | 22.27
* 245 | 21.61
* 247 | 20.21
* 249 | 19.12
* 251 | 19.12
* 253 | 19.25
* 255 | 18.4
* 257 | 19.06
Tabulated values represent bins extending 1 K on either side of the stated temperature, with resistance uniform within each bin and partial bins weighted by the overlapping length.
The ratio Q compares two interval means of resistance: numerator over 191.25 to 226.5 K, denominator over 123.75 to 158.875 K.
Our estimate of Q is 1.47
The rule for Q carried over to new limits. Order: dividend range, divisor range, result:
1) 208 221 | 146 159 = 1.46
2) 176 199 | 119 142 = 1.29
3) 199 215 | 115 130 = 1.59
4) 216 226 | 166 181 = 1.35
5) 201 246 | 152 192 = 1.32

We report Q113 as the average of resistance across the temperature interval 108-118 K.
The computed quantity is 14.4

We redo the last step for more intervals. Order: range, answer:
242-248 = 21.4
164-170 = 17.3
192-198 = 20.9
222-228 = 23.4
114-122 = 14.5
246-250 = 19.7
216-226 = 23.6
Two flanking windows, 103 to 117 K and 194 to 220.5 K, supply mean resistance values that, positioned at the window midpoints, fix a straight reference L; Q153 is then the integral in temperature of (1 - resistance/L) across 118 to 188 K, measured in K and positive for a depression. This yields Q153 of 7.2 K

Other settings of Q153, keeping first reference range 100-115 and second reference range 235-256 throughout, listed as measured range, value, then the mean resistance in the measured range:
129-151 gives 1.23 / 15.4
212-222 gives -2.07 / 23.8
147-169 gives 0.38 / 16.8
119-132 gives 0.87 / 14.6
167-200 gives -0.95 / 18.8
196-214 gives -3.48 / 22.9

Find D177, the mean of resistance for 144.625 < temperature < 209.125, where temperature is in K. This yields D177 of 18.6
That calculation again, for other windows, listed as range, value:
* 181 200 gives 19.7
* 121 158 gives 15.5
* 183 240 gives 22.4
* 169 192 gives 18.2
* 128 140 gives 14.8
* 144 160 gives 16.4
